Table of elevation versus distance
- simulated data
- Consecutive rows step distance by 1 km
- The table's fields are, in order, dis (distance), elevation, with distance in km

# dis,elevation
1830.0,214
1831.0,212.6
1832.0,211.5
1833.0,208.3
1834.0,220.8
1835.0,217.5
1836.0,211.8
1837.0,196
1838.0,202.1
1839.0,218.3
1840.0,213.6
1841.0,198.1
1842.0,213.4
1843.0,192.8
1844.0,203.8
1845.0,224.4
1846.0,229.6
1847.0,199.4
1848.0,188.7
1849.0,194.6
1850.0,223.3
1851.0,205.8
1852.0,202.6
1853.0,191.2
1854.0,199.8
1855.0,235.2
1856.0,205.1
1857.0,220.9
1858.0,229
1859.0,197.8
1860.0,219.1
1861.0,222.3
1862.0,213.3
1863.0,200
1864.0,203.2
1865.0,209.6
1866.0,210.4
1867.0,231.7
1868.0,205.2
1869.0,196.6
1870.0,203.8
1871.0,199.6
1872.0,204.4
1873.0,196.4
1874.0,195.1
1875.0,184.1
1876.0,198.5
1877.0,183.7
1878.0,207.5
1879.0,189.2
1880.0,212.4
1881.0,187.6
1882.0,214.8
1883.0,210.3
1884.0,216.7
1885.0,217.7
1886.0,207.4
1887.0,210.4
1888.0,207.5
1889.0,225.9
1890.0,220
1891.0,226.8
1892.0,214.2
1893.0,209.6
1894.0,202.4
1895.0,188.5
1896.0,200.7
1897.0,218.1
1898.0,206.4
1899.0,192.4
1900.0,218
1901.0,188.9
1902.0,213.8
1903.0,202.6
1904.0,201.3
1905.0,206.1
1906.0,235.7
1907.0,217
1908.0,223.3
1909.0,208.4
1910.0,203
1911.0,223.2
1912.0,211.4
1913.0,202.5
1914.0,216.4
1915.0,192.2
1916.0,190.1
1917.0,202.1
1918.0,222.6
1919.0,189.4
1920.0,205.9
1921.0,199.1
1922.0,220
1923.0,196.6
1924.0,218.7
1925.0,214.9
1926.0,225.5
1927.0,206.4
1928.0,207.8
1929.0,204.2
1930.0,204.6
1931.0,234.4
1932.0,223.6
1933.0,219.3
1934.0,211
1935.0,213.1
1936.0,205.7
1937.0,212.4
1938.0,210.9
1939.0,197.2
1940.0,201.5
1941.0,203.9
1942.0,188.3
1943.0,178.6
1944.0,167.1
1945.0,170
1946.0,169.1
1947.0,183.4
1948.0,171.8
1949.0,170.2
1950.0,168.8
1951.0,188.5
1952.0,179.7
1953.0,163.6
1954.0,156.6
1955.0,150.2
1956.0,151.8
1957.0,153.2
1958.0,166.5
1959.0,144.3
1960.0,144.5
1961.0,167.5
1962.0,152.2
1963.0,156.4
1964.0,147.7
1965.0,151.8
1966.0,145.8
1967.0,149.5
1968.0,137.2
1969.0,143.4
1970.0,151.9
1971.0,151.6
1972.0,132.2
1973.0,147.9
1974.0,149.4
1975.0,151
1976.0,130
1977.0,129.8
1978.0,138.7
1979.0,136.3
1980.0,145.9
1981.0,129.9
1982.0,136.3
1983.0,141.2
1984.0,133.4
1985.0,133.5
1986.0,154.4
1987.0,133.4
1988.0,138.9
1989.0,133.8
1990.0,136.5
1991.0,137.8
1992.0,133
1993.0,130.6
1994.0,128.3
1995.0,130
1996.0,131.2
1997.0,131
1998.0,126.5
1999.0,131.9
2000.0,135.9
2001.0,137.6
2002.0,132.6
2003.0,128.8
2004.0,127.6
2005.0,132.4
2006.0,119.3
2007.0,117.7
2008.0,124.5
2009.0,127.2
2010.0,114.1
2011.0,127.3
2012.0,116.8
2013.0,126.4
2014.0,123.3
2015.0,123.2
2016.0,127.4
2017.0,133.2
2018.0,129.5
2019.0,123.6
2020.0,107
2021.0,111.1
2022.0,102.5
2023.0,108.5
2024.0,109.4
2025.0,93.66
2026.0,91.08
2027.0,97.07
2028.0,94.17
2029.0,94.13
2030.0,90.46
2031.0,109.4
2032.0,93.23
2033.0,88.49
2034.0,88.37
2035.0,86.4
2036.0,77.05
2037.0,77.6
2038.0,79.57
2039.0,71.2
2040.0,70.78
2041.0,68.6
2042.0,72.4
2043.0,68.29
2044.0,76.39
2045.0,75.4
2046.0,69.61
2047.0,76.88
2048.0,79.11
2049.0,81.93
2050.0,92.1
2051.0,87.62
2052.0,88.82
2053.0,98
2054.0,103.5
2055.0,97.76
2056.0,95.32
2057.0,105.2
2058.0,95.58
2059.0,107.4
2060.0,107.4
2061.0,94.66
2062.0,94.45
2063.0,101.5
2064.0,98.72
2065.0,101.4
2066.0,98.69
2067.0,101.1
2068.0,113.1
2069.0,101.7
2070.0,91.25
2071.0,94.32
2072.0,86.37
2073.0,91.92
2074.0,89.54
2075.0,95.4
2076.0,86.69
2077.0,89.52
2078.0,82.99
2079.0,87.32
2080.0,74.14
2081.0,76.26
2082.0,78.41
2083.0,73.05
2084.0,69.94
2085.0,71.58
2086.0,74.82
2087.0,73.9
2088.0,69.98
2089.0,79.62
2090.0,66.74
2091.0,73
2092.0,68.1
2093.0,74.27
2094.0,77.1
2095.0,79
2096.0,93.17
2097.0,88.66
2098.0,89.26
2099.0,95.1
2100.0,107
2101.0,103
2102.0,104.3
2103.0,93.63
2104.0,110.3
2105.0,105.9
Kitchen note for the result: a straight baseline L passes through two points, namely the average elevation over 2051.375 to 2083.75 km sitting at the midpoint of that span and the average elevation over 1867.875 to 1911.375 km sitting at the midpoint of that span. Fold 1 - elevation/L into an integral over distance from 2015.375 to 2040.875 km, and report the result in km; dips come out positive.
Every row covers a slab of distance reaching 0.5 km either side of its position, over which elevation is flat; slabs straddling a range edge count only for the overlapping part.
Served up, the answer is 4.6 km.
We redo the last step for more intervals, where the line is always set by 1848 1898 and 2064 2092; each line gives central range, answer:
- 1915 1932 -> -3.1 km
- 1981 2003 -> 0.3 km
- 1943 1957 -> -0.6 km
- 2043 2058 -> 2.0 km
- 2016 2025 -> 0.3 km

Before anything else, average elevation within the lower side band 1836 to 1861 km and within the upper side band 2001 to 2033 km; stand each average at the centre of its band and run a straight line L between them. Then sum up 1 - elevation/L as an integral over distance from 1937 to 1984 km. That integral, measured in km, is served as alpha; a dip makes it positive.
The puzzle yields -3.95 km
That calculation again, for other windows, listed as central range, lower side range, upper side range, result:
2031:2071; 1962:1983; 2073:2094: 2.8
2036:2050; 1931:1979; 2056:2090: 4.4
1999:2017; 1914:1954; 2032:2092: 0.9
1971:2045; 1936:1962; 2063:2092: 9.6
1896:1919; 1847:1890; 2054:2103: -2.9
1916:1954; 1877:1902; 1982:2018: -4.7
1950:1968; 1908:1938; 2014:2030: 1.7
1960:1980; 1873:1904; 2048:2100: 1.1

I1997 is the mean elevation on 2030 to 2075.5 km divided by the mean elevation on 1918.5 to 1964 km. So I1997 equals 0.48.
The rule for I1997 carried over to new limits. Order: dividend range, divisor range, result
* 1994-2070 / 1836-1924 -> 0.50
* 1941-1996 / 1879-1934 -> 0.72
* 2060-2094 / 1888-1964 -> 0.44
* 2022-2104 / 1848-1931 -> 0.42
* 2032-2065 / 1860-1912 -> 0.42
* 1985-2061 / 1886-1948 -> 0.52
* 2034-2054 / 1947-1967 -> 0.50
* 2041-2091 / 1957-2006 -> 0.62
